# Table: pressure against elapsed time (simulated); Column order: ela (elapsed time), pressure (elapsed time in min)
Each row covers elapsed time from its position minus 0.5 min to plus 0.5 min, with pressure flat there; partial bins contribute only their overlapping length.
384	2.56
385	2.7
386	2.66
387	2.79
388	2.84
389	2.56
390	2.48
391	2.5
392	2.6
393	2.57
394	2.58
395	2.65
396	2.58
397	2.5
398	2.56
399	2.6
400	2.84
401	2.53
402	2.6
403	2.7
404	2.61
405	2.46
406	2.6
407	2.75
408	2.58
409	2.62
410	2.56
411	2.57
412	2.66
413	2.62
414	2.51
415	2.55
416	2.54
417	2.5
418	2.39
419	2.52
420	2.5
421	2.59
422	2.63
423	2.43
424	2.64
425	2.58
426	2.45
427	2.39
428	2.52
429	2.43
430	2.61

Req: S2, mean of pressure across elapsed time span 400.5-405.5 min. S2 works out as 2.58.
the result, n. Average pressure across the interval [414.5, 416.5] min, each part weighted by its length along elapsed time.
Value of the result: 2.54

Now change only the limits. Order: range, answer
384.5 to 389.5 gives 2.71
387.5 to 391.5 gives 2.6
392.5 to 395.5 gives 2.6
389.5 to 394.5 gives 2.55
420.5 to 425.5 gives 2.57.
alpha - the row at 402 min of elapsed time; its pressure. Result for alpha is 2.6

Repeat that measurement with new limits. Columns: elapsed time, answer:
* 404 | 2.61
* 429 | 2.43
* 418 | 2.39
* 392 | 2.6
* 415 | 2.55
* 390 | 2.48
